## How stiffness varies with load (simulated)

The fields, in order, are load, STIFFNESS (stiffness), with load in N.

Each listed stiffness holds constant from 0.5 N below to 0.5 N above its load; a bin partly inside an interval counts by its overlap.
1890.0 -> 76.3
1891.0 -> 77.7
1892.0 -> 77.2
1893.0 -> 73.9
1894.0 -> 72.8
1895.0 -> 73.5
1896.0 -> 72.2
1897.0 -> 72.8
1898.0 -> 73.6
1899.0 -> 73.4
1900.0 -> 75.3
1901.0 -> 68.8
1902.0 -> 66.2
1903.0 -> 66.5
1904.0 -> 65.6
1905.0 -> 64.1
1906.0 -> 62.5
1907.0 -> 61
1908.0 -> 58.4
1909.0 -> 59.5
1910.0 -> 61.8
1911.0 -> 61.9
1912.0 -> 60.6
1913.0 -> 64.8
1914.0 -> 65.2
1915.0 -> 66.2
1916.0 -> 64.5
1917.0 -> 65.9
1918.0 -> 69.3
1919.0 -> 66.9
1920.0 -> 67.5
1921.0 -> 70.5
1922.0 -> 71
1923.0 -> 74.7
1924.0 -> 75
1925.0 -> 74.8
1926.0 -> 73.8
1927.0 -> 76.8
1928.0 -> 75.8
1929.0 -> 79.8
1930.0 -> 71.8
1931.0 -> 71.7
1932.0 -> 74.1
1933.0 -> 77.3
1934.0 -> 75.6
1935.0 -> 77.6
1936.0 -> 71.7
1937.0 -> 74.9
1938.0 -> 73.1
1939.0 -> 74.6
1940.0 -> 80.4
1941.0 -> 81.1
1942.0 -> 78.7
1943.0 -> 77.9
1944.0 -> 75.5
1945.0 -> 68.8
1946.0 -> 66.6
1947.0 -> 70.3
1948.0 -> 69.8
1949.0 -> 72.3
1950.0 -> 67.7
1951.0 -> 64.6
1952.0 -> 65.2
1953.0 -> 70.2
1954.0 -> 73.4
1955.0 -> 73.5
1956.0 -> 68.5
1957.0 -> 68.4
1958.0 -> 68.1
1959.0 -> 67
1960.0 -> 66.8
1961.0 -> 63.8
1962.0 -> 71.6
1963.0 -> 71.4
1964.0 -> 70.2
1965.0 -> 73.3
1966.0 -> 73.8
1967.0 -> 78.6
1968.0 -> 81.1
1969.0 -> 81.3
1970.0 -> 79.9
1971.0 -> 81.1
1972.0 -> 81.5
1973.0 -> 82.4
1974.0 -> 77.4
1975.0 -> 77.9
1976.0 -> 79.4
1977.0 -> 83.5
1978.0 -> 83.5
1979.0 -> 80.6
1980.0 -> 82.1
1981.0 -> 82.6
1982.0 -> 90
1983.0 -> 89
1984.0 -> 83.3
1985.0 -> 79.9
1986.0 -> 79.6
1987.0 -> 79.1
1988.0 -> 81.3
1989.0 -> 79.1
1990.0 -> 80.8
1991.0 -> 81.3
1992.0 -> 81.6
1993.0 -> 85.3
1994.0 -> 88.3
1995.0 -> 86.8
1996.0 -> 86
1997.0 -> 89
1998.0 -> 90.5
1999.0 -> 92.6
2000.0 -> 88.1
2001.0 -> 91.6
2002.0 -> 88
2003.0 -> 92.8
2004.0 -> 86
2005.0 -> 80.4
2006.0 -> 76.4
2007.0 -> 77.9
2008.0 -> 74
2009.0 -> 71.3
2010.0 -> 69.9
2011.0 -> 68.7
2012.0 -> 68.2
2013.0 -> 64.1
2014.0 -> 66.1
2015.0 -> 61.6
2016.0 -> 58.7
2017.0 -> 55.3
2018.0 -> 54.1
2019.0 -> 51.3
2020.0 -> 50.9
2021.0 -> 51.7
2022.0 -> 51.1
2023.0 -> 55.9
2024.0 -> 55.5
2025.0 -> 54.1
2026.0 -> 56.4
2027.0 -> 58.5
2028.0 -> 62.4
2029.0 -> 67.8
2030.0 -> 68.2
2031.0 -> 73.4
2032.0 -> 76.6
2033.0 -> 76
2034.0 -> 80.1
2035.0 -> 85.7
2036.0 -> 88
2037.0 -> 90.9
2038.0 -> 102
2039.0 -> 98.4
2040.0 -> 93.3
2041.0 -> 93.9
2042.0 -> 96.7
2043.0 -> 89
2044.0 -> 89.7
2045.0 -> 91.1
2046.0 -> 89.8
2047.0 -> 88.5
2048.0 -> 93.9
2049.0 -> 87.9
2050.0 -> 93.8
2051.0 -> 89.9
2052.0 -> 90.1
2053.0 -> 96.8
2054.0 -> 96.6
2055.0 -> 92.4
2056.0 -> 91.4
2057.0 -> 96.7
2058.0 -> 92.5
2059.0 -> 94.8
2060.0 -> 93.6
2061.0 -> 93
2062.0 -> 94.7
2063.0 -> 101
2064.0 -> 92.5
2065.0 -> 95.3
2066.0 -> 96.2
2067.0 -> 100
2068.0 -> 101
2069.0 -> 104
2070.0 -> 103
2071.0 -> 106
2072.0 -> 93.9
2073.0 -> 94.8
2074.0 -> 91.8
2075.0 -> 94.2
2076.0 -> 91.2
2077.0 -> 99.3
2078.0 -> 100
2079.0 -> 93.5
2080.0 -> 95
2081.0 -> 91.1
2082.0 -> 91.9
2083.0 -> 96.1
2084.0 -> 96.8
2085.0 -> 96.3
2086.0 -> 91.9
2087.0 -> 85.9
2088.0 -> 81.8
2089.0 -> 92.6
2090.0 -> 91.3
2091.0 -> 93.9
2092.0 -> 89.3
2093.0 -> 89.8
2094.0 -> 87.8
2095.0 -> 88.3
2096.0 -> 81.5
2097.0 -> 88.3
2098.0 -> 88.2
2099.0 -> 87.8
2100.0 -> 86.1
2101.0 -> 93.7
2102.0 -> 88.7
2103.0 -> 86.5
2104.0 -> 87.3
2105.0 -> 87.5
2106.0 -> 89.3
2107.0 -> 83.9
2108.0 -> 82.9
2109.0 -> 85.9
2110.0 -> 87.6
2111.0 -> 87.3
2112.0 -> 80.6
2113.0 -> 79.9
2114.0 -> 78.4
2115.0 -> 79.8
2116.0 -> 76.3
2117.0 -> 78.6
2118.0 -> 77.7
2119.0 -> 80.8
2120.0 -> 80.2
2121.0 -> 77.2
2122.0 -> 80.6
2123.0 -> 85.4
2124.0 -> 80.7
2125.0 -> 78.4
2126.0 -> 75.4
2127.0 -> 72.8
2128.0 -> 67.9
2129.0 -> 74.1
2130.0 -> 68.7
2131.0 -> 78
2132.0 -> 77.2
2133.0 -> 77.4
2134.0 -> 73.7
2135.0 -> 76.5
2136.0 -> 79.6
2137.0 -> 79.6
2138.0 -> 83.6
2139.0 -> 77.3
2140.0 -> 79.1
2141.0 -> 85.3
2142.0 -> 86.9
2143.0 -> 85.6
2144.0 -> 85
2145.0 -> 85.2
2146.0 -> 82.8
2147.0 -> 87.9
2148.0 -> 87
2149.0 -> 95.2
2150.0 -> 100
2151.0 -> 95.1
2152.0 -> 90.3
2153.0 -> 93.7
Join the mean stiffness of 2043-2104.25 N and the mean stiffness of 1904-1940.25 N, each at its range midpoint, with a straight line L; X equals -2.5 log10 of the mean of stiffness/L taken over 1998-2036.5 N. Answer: 0.20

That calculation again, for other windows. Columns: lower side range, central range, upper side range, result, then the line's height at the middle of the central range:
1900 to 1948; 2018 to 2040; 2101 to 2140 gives 0.093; 75.6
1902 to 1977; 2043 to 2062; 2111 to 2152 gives -0.196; 77.1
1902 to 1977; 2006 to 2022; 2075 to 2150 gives 0.221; 77.3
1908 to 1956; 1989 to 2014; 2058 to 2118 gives -0.021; 79.8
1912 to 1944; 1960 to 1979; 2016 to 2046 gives -0.061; 72.9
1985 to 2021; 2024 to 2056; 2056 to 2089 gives 0.034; 86.3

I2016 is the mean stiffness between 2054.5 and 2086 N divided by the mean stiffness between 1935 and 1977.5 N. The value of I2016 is 1.3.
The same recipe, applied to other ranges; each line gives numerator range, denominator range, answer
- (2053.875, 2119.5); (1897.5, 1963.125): 1.29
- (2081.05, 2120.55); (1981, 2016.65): 1.08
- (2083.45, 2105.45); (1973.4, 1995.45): 1.08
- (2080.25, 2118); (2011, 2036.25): 1.37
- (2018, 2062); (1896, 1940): 1.16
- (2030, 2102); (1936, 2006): 1.18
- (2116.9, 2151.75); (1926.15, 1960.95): 1.12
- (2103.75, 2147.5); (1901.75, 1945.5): 1.14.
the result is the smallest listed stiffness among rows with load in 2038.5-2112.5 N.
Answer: 80.6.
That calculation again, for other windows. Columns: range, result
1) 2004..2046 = 50.9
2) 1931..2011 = 63.8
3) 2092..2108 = 81.5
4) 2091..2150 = 67.9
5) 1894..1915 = 58.4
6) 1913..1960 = 64.5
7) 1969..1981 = 77.4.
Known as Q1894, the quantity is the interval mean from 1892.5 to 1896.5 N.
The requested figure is 73.1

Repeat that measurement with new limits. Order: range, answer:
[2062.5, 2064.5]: 96.8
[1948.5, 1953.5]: 68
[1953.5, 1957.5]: 71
